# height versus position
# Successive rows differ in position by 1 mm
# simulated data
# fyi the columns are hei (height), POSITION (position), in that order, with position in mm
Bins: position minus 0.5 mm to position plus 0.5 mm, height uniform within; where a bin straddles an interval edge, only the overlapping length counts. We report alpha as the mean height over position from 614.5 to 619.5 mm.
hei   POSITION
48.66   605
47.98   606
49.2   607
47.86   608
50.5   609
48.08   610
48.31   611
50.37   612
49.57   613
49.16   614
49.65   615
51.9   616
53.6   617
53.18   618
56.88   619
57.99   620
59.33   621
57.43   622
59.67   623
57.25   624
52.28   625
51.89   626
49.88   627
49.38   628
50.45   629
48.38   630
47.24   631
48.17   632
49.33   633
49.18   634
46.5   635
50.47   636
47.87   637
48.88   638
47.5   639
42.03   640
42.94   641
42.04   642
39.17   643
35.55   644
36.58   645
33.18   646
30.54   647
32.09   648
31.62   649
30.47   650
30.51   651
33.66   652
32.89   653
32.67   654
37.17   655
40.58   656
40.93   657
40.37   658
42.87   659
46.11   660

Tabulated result 53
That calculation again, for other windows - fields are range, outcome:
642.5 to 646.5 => 36.1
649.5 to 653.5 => 31.9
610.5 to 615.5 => 49.4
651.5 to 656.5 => 35.4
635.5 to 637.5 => 49.2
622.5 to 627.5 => 54.2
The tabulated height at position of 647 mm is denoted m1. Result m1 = 30.54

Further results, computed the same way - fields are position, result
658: 40.37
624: 57.25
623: 59.67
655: 37.17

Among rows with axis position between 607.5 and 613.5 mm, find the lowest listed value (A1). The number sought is 47.86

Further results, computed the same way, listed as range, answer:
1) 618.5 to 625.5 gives 52.28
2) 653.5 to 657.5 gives 32.67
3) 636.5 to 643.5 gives 39.17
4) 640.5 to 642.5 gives 42.04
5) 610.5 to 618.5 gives 48.31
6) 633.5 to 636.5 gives 46.5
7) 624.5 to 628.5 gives 49.38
